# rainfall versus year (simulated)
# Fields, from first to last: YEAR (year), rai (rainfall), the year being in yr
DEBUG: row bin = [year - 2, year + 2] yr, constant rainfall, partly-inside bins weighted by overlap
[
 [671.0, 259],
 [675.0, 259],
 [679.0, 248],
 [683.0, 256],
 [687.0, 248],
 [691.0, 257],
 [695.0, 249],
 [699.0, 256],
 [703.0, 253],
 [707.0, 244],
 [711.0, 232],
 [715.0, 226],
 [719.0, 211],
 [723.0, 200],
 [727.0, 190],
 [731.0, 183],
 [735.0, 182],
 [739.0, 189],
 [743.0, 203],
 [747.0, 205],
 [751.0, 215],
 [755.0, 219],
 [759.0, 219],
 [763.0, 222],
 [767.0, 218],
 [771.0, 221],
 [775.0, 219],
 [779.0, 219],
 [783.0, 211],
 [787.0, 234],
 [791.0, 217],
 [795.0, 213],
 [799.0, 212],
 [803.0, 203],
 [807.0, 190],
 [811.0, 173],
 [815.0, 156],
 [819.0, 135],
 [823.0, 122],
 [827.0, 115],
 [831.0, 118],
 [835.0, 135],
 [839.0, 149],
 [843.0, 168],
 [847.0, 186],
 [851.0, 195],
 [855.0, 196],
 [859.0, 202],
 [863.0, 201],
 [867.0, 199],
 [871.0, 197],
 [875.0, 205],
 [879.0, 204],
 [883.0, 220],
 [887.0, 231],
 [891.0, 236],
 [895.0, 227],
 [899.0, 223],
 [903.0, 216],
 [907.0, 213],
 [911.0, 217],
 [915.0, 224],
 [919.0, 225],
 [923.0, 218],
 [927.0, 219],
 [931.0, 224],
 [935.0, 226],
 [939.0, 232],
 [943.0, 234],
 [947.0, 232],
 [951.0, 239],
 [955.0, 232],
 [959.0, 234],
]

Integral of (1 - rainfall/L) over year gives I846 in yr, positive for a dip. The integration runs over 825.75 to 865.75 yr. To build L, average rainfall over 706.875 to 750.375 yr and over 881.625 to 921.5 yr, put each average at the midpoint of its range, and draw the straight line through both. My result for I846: 9.1 yr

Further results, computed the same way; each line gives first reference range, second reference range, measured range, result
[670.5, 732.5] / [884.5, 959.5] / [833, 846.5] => 4.4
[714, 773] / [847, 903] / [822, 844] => 7.9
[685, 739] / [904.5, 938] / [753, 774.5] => 0.3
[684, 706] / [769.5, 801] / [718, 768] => 6.4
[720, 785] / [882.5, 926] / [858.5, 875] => 1.4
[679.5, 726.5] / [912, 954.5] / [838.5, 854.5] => 3.6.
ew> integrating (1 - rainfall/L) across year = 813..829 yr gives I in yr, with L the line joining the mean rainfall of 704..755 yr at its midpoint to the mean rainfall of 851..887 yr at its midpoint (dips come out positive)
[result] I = 5.7 yr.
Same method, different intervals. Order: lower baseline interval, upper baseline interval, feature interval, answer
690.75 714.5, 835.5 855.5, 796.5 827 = 3.9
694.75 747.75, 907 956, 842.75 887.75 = 4.4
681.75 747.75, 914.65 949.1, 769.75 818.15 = 4.3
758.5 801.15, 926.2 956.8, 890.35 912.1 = 0.6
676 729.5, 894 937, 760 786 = 1.4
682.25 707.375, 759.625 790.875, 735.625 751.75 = 2.2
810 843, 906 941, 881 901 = -3.4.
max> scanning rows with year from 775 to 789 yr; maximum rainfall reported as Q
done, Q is 234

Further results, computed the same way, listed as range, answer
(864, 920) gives 236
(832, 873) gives 202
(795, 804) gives 213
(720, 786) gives 222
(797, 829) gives 212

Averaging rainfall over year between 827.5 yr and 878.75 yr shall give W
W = 178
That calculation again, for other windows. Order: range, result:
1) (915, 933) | 222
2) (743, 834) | 193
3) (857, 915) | 214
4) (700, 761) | 212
